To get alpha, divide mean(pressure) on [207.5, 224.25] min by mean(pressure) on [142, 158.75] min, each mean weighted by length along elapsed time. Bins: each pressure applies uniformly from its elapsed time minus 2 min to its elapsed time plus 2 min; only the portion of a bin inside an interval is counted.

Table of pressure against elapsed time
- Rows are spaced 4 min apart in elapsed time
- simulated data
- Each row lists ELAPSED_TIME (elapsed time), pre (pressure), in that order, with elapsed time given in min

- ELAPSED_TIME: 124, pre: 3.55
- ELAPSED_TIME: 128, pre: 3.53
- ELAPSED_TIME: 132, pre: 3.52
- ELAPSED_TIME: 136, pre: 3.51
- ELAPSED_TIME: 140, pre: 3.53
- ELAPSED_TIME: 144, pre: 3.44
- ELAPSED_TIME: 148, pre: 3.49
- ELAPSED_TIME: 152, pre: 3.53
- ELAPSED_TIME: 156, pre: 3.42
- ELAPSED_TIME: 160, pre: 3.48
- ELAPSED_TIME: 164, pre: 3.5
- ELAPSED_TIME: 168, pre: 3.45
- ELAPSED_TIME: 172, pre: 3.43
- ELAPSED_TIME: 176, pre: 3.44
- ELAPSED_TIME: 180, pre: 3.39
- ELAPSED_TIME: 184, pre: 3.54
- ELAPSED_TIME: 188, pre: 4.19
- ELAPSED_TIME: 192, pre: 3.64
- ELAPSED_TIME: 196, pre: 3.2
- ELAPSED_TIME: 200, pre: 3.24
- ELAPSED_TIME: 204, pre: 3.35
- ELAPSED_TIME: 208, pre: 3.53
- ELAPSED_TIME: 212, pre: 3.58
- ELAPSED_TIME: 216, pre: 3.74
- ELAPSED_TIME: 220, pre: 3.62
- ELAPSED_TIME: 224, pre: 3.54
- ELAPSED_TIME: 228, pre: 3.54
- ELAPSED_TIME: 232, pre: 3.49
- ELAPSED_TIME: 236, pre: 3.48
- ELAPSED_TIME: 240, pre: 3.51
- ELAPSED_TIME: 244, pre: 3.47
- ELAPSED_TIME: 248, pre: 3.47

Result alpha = 1.0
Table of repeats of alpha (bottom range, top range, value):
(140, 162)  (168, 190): 1.03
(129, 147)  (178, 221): 1.01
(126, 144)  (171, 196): 1.02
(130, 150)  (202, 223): 1.02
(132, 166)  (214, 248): 1.02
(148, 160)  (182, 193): 1.09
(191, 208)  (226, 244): 1.04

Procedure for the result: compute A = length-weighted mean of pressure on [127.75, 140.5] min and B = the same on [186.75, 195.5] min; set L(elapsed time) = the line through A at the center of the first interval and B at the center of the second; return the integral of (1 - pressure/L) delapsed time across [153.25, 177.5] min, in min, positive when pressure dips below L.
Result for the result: 1.3 min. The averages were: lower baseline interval 3.52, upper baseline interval 3.77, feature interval 3.46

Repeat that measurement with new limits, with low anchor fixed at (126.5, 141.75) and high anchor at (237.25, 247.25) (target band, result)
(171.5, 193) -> -0.7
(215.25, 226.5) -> -0.4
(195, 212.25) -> 0.6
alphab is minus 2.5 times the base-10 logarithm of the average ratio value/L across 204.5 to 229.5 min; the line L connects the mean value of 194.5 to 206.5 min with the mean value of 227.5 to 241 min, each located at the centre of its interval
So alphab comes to -0.06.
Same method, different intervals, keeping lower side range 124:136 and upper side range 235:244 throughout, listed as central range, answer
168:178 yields 0.02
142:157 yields 0.01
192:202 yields 0.06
